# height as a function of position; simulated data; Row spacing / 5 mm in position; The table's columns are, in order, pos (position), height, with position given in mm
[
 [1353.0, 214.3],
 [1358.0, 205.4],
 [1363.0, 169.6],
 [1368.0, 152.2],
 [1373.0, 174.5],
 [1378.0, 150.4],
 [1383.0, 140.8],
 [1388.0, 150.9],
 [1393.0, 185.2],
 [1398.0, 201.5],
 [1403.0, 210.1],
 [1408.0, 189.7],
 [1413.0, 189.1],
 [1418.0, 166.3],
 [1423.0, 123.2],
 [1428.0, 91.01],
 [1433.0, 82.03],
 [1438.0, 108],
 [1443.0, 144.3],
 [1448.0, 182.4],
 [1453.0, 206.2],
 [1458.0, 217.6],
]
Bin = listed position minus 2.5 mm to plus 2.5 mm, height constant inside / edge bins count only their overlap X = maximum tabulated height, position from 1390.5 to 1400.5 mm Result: 201.5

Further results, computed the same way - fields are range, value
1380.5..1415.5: 210.1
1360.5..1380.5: 174.5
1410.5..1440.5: 189.1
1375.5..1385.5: 150.4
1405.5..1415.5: 189.7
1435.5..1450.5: 182.4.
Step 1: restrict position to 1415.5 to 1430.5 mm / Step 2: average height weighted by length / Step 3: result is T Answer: 127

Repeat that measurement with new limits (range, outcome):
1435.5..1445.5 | 126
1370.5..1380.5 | 162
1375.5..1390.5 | 147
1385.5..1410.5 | 187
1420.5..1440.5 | 101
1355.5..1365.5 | 188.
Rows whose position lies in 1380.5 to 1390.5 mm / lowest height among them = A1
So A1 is 140.8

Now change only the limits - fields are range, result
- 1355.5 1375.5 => 152.2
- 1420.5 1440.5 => 82.03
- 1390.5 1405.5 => 185.2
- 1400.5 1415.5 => 189.1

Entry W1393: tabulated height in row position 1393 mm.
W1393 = 185.2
